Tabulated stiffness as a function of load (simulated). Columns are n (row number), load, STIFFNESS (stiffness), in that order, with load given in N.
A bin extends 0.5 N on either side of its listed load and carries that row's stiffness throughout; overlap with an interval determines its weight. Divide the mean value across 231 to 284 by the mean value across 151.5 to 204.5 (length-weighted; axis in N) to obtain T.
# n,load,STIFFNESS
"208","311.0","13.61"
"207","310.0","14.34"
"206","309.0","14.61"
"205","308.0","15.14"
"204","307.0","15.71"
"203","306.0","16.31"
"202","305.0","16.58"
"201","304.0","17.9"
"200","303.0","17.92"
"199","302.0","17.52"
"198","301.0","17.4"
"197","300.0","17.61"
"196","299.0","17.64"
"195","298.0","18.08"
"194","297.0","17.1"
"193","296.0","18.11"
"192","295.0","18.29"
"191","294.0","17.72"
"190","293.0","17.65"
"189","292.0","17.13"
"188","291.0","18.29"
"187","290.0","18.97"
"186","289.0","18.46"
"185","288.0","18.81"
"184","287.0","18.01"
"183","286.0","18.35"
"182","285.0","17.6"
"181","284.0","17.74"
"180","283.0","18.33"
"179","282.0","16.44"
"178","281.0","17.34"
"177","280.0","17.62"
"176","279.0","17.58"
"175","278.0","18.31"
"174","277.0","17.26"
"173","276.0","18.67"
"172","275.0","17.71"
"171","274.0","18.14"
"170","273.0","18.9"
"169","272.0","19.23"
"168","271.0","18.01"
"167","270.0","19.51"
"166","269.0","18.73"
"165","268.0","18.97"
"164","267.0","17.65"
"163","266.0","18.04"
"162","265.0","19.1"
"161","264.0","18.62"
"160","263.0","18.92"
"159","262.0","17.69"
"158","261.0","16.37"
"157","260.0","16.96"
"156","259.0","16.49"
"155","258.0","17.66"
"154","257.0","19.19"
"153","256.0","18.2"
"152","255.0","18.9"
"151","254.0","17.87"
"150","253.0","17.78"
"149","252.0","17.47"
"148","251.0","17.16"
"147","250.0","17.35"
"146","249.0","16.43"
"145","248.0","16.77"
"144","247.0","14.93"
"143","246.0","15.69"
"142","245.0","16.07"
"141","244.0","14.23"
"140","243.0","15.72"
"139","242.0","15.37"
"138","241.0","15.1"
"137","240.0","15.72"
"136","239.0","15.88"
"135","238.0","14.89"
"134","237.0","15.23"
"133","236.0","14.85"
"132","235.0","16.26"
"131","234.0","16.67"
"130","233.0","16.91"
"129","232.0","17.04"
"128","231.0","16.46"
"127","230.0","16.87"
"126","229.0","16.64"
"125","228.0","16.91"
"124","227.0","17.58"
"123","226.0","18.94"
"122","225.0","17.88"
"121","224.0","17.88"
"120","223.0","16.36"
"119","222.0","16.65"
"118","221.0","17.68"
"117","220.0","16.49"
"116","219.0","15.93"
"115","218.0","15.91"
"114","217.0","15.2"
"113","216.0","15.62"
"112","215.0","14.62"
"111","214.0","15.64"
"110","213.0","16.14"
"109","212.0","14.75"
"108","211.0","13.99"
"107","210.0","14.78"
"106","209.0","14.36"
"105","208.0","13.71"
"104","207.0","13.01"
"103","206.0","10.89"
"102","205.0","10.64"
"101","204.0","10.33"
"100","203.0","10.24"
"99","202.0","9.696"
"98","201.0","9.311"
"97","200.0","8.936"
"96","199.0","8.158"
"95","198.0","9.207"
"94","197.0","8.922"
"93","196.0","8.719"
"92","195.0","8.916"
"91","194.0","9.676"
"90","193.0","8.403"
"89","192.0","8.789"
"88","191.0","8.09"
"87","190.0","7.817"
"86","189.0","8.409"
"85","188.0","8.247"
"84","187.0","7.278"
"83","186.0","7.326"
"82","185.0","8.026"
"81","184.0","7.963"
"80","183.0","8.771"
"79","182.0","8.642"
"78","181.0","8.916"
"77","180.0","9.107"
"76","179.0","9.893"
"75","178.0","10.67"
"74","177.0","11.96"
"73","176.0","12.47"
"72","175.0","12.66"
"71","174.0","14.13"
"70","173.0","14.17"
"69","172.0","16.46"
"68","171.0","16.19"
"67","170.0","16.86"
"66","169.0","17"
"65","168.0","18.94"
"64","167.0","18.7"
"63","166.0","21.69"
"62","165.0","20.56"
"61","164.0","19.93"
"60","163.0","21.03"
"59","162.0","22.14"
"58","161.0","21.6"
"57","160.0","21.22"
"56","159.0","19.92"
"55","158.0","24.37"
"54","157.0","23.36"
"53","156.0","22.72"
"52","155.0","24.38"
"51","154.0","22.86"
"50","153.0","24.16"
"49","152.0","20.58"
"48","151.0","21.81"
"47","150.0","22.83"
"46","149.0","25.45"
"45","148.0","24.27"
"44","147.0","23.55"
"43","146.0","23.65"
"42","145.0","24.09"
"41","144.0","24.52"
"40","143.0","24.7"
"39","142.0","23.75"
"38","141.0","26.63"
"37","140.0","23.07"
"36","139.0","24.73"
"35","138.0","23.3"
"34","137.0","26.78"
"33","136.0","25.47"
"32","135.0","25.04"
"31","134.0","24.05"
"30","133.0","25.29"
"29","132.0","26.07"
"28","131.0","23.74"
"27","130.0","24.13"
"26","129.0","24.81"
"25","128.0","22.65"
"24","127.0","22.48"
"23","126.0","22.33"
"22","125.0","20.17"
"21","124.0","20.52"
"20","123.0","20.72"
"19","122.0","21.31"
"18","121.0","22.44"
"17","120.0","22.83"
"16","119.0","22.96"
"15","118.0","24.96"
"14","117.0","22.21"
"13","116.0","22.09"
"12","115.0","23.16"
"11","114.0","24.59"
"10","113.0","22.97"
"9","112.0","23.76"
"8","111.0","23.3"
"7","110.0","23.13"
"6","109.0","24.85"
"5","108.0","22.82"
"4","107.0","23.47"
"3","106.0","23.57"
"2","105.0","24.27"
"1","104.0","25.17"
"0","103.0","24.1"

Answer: 1.2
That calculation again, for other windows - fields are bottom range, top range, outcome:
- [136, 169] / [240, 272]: 0.76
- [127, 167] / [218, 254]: 0.70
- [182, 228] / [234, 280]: 1.42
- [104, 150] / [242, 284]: 0.74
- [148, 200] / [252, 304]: 1.21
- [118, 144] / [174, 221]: 0.47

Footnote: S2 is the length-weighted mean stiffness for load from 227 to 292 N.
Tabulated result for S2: 17.3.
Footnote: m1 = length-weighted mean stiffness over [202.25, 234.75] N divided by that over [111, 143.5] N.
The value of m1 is 0.65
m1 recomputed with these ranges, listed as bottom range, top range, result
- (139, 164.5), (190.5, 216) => 0.49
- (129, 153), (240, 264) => 0.70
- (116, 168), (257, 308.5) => 0.77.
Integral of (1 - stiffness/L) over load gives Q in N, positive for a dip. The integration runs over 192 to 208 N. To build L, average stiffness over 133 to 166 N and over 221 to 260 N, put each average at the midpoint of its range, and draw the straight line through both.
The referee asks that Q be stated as 8.0 N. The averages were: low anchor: 23.3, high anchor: 16.7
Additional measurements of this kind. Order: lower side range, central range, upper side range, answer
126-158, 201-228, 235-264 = 6.0 N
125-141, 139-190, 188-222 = 4.2 N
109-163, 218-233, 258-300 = 2.2 N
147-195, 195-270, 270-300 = 6.7 N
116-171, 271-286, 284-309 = 0.2 N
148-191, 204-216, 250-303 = 2.2 N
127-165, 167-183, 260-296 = 6.5 N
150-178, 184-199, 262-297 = 8.4 N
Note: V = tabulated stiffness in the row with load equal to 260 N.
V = 16.96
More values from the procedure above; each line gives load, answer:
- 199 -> 8.158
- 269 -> 18.73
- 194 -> 9.676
